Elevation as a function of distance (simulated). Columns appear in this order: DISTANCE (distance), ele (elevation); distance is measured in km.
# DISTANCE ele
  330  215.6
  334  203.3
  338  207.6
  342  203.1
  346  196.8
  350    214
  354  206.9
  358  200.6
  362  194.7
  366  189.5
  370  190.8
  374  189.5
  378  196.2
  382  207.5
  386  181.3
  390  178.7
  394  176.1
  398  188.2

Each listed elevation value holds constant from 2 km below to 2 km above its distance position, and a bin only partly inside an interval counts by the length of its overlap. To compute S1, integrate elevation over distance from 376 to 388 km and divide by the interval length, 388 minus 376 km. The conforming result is 195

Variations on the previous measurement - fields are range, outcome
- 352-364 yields 201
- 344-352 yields 205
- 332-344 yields 205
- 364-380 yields 192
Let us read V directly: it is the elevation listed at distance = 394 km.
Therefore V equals 176.1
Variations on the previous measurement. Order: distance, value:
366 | 189.5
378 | 196.2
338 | 207.6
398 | 188.2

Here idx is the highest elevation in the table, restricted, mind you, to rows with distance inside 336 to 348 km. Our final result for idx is 207.6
